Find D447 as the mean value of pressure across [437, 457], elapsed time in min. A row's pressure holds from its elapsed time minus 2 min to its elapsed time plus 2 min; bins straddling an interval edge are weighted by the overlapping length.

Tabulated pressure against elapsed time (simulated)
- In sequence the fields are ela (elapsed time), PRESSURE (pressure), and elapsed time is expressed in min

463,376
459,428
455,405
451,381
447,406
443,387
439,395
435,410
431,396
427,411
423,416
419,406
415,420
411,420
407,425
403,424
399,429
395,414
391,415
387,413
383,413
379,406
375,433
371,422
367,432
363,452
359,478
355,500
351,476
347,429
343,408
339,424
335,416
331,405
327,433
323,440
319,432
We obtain 395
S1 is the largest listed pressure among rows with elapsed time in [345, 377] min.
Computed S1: 500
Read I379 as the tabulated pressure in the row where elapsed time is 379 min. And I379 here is 406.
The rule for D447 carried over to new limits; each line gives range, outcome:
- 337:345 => 416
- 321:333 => 426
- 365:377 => 429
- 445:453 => 394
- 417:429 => 411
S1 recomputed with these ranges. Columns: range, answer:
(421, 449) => 416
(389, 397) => 415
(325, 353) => 476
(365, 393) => 433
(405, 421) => 425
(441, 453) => 406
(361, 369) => 452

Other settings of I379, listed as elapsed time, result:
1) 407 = 425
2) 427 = 411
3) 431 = 396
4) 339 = 424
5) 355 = 500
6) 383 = 413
